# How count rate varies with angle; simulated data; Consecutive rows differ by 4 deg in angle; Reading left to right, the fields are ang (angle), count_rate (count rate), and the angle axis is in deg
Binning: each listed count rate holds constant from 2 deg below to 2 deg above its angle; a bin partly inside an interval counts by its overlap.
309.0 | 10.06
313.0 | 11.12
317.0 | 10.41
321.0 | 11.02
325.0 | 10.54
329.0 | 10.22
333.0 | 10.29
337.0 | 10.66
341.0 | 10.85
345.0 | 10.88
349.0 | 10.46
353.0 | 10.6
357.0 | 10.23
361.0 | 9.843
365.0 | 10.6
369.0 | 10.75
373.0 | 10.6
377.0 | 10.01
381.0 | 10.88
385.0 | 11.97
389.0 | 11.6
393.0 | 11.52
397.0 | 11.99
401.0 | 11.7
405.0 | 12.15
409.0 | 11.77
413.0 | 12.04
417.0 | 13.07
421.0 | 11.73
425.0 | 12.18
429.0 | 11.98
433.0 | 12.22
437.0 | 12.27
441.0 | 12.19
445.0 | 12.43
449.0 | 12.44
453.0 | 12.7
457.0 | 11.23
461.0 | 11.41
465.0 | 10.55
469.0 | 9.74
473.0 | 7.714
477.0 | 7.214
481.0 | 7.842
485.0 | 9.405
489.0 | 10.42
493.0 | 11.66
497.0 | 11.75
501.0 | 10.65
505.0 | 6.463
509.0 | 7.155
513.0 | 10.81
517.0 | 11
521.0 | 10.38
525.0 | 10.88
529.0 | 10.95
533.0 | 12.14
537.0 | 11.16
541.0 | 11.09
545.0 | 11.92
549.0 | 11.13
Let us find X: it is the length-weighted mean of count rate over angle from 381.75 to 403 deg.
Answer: 11.7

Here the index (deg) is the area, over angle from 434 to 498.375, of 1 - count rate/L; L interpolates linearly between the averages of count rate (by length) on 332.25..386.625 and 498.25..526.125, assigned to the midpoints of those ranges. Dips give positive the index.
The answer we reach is -4.9 deg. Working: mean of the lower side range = 10.6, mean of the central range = 10.7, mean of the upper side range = 9.64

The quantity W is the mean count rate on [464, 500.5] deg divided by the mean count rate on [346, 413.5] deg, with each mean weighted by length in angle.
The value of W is 0.87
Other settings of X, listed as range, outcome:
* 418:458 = 12.2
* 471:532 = 9.66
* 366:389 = 10.9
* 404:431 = 12.1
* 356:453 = 11.6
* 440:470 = 11.6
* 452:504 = 10.1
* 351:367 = 10.3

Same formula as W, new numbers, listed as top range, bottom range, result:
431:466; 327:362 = 1.14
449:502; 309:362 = 0.97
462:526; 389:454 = 0.79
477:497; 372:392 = 0.88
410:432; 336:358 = 1.15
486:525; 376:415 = 0.87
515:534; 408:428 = 0.91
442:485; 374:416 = 0.89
